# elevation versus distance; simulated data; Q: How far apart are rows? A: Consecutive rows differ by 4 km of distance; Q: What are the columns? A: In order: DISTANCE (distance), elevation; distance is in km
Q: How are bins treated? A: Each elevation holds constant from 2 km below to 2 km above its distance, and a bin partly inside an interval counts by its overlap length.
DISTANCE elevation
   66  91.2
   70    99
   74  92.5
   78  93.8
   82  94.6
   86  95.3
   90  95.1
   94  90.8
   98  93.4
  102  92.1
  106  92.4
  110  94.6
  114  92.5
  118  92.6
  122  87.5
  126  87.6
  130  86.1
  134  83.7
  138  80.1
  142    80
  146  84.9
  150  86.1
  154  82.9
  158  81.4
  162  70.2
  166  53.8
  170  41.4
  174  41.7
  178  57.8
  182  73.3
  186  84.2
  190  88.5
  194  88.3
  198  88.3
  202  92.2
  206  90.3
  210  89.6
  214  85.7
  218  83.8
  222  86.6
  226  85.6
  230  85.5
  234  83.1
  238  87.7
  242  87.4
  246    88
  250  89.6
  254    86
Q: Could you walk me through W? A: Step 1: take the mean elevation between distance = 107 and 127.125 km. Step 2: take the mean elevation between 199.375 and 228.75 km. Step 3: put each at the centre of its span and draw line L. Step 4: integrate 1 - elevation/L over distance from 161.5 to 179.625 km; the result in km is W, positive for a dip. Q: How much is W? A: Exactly 7.7 km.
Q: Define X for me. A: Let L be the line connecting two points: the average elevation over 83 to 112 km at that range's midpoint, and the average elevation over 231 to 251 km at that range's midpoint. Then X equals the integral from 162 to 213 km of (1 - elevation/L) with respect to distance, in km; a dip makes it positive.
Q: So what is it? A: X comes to 8.6 km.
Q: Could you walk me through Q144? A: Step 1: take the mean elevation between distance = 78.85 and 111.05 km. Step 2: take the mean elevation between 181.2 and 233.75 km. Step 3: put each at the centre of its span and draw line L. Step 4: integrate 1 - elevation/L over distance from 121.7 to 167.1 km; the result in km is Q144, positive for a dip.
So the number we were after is 4.95 km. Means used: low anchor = 93.5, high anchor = 86.5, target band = 80.6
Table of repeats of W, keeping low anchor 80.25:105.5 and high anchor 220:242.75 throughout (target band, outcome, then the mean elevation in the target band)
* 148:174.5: 6.83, 66.7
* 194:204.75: -0.27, 89.9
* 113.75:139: 1.26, 87.1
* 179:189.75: 1.22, 78.4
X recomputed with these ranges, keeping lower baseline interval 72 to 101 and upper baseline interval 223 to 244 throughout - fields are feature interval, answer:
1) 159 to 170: 3.6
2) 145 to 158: 0.9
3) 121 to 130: 0.4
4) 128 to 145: 1.6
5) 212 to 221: 0.2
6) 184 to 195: 0.2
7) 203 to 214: -0.3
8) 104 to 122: 0.0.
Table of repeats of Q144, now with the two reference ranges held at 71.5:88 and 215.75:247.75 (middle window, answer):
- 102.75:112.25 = -0.1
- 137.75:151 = 1.1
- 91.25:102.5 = 0.1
